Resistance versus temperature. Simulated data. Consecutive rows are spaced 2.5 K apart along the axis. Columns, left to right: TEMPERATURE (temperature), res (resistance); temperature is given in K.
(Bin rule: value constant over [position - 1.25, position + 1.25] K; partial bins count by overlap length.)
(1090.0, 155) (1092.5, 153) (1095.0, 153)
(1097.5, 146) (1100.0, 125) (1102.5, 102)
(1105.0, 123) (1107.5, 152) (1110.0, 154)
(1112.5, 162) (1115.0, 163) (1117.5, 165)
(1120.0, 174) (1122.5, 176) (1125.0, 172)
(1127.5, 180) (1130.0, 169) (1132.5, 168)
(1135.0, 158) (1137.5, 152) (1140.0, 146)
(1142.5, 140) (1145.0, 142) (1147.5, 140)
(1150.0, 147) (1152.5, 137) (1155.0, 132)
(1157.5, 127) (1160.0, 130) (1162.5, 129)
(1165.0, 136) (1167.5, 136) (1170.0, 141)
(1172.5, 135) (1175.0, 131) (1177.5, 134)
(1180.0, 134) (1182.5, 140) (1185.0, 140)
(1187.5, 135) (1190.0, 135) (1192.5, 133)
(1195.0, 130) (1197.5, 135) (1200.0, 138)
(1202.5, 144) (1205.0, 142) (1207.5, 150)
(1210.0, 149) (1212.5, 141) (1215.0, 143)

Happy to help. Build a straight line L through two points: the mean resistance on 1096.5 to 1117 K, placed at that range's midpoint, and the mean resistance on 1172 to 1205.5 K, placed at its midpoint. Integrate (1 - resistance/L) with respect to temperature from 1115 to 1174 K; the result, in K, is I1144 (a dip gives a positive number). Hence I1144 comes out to -4.3 K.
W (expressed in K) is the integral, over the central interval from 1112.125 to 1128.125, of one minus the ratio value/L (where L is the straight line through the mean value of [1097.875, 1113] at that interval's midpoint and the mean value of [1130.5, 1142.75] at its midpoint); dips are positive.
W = -2.84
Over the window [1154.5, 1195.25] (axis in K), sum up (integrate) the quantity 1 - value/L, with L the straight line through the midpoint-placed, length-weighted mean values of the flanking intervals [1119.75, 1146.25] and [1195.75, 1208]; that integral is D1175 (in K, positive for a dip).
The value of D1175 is 4.0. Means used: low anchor 161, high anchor 141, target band 134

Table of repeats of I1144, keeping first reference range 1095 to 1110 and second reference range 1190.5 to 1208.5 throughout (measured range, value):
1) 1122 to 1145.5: -4.4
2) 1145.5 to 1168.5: 0.2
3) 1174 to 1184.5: 0.2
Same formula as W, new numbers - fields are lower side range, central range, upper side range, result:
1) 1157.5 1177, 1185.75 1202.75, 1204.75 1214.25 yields 0.7 K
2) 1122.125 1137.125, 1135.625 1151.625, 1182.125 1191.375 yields 1.6 K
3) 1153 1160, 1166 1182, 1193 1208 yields -0.2 K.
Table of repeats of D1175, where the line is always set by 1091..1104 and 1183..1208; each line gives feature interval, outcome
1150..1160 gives 0.25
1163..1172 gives 0.04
